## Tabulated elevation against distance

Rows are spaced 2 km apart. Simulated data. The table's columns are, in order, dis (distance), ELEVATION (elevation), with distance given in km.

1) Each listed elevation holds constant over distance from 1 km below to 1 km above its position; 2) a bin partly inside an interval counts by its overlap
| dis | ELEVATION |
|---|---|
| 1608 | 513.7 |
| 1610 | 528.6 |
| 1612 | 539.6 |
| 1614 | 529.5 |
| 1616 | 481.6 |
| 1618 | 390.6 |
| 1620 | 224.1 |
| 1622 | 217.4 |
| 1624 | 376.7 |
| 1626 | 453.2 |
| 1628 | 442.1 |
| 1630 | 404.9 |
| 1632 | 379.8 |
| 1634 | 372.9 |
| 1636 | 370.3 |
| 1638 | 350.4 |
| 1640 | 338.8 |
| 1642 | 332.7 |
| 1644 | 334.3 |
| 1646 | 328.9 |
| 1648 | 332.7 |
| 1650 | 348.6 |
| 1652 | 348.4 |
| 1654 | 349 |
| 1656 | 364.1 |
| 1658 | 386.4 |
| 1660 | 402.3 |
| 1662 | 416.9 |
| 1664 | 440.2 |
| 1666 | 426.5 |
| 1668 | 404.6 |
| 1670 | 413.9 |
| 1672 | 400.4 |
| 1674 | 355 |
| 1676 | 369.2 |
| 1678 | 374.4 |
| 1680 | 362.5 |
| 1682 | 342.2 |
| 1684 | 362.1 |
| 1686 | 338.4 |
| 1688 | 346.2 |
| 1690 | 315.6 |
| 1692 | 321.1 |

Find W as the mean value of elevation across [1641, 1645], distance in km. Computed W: 334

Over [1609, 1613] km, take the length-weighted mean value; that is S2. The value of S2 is 534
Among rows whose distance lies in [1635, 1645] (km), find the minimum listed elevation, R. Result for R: 332.7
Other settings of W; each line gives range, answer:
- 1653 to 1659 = 366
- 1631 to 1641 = 362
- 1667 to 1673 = 406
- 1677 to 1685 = 360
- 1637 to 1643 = 341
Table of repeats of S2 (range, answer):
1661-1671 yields 420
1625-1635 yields 411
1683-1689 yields 349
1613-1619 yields 467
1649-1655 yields 349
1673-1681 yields 365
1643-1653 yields 339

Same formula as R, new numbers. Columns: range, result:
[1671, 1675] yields 355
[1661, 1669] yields 404.6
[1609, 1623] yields 217.4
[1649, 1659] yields 348.4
